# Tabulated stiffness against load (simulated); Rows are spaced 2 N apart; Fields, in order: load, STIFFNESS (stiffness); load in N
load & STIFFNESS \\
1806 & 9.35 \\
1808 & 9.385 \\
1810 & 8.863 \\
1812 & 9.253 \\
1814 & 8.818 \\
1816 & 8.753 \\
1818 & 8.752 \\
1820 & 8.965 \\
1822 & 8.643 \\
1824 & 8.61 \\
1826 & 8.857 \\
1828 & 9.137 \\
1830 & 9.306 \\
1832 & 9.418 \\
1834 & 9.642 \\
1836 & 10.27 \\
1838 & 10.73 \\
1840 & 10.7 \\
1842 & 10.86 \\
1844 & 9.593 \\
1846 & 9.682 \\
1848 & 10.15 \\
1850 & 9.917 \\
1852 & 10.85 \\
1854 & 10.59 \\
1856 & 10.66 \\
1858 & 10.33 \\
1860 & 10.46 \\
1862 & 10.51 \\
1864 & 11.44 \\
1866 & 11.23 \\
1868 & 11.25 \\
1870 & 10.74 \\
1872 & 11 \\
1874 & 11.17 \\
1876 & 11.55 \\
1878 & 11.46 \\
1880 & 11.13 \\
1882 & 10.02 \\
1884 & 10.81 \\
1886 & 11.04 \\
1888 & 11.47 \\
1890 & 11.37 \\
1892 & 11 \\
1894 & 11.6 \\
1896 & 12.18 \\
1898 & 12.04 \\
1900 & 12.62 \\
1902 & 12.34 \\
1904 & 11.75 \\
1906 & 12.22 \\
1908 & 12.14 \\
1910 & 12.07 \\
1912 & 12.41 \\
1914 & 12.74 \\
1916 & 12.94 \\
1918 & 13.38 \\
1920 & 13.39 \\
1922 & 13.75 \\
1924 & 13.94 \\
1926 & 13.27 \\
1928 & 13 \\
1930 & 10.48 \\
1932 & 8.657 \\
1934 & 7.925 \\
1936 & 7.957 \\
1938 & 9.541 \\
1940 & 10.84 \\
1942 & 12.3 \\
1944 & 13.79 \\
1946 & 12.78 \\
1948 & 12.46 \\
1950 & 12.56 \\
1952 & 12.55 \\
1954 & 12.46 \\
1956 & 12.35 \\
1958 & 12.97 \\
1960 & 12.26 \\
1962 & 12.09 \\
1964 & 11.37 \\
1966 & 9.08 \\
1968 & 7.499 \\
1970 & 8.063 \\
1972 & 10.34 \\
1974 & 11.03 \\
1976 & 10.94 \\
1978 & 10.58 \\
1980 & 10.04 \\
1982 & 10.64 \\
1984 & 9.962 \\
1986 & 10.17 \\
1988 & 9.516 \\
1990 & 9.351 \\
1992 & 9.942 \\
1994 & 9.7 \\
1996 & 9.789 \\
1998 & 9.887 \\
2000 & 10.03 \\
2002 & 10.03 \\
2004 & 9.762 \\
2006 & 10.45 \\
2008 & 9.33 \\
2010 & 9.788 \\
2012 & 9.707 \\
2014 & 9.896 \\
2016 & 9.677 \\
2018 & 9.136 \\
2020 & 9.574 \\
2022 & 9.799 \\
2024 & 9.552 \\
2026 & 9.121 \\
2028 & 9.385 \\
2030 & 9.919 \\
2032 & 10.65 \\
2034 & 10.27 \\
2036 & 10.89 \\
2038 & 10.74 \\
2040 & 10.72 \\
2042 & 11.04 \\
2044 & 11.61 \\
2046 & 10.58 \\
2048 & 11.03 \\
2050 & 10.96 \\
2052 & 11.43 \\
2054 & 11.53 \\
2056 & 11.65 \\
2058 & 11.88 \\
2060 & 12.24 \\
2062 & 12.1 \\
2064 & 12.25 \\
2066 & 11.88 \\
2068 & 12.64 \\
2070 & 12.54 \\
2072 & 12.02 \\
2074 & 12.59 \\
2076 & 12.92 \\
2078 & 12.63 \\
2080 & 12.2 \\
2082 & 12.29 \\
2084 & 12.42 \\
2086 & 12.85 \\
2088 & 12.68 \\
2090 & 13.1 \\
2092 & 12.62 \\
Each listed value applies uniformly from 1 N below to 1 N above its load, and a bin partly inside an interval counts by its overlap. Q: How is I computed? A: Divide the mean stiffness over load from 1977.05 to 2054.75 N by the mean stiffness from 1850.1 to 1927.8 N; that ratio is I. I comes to 0.87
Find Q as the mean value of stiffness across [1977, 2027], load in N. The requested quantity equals 9.82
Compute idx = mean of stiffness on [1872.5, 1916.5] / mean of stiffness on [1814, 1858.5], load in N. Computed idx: 1.20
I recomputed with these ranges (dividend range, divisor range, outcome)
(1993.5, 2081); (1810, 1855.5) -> 1.13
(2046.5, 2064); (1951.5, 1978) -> 1.06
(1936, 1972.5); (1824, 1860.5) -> 1.13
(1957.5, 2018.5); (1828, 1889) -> 0.95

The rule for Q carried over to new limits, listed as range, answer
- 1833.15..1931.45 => 11.4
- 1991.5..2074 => 10.6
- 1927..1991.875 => 10.8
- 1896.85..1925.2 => 12.7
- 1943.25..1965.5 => 12.4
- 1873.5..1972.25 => 11.6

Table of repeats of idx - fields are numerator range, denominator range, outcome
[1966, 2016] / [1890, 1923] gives 0.79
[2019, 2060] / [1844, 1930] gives 0.92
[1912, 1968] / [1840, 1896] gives 1.09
